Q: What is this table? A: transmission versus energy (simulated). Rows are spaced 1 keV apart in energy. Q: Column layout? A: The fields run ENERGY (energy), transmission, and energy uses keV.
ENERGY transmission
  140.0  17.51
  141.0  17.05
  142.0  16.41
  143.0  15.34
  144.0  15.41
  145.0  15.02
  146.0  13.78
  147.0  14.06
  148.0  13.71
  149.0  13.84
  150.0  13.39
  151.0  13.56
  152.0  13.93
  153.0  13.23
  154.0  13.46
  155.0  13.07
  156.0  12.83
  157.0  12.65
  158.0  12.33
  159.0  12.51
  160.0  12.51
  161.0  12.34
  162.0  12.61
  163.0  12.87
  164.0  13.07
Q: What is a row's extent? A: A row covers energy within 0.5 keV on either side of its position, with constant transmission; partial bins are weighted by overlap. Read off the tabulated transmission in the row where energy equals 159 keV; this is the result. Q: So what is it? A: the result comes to 12.51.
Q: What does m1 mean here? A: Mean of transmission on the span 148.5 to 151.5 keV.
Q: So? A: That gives 13.6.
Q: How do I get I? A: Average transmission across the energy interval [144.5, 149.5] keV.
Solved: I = 14.1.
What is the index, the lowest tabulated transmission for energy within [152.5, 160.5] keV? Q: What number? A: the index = 12.33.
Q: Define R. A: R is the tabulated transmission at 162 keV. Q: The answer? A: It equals 12.61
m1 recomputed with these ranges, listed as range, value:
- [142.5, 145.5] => 15.3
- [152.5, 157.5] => 13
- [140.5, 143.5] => 16.3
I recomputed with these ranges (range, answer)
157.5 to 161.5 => 12.4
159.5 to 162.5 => 12.5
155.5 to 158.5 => 12.6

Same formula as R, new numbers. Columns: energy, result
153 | 13.23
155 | 13.07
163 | 12.87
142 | 16.41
